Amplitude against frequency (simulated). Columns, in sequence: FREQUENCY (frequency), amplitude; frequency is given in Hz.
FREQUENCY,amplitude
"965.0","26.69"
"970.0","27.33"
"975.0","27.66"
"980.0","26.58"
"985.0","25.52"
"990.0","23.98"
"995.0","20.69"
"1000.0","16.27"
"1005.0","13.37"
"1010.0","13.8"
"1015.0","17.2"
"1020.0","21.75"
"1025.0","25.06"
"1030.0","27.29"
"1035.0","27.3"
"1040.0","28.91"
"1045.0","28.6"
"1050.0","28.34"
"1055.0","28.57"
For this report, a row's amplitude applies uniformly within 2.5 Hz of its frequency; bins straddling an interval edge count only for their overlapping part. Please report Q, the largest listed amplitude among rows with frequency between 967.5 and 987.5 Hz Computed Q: 27.66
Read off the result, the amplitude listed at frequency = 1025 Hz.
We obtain 25.06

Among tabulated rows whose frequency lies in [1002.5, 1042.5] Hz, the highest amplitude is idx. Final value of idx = 28.91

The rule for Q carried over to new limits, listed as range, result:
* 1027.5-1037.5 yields 27.3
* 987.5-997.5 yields 23.98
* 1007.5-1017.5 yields 17.2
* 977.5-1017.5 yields 26.58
